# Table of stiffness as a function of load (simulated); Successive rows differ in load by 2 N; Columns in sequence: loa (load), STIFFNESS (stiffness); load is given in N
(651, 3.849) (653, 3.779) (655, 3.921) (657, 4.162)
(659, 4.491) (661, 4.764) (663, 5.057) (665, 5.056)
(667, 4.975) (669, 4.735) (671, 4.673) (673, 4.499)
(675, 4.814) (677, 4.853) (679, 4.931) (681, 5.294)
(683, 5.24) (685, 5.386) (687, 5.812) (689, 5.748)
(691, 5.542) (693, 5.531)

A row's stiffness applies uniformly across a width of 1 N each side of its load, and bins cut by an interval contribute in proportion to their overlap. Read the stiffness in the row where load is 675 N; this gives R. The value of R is 4.814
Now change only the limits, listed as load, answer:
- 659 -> 4.491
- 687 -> 5.812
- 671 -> 4.673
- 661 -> 4.764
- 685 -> 5.386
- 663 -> 5.057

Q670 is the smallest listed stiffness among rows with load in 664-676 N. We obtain 4.499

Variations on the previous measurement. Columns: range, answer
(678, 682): 4.931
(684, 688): 5.386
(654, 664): 3.921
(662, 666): 5.056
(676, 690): 4.853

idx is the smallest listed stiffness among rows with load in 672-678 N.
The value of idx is 4.499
